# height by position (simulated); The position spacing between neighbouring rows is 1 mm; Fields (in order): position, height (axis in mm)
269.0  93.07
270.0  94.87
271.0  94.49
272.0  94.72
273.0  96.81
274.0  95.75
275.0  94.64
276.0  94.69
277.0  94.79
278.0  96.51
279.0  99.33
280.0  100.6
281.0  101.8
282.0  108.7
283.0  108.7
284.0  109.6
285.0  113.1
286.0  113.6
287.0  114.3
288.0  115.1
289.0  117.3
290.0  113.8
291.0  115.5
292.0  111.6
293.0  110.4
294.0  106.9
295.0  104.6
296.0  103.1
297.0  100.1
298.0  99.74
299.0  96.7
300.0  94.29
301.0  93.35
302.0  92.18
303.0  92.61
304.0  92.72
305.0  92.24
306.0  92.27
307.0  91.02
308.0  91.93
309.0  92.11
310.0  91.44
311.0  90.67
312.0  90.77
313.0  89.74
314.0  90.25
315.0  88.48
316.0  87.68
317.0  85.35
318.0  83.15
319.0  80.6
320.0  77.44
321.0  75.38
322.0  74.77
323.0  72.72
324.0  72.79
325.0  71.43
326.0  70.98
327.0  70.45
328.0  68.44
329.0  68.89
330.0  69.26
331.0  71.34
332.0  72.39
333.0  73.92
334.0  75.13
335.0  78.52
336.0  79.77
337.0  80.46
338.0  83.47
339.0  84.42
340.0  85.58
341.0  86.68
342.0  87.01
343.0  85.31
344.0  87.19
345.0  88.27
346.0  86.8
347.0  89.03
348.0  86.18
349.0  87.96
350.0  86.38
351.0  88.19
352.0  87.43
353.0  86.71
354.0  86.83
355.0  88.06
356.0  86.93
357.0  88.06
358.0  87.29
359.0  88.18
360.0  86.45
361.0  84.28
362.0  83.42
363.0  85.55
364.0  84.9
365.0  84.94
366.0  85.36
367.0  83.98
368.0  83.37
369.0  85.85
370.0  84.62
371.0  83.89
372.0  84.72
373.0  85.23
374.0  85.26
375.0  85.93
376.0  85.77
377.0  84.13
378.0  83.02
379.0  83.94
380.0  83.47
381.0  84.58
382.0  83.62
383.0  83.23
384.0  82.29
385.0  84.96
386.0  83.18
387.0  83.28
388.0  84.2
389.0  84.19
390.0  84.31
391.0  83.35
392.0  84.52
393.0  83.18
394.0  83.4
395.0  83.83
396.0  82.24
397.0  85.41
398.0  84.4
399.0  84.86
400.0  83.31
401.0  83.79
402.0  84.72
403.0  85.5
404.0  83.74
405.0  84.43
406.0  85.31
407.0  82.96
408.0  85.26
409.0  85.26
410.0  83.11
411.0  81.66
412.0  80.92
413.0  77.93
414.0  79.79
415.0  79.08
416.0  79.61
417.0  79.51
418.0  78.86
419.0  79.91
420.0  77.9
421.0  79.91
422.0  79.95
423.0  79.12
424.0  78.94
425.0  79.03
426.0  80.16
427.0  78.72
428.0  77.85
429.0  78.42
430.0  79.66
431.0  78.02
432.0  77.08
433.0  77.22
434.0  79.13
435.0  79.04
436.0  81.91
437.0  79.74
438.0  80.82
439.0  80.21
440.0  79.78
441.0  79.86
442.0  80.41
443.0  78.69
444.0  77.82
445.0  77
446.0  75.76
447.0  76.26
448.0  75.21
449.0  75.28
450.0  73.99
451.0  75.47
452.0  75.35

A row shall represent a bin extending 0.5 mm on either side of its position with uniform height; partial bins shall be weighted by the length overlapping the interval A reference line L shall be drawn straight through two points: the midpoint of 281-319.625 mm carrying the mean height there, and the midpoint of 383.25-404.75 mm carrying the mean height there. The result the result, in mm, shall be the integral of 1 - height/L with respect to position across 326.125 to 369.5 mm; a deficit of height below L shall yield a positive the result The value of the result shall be 4.0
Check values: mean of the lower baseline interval 99.1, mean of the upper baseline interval 83.9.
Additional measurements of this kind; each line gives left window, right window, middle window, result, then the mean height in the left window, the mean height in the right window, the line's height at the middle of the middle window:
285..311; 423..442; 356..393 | 1.7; 102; 79.2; 88.9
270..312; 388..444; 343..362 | 0.8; 101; 81.3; 91.1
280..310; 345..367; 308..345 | 5.4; 103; 86.6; 94.5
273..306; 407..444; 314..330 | 3.4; 103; 79.8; 97.3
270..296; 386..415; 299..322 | 2.6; 105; 83.4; 99.8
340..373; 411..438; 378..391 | -0.1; 86.2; 79.2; 83.3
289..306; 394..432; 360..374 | 0.7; 101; 81.4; 89.4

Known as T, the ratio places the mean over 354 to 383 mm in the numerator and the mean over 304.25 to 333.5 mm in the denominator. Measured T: 1.1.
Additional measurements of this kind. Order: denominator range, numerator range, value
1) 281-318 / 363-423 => 0.83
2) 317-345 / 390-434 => 1.05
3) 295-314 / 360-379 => 0.90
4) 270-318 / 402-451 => 0.80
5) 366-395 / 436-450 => 0.93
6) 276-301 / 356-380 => 0.80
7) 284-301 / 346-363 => 0.81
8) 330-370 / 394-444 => 0.96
